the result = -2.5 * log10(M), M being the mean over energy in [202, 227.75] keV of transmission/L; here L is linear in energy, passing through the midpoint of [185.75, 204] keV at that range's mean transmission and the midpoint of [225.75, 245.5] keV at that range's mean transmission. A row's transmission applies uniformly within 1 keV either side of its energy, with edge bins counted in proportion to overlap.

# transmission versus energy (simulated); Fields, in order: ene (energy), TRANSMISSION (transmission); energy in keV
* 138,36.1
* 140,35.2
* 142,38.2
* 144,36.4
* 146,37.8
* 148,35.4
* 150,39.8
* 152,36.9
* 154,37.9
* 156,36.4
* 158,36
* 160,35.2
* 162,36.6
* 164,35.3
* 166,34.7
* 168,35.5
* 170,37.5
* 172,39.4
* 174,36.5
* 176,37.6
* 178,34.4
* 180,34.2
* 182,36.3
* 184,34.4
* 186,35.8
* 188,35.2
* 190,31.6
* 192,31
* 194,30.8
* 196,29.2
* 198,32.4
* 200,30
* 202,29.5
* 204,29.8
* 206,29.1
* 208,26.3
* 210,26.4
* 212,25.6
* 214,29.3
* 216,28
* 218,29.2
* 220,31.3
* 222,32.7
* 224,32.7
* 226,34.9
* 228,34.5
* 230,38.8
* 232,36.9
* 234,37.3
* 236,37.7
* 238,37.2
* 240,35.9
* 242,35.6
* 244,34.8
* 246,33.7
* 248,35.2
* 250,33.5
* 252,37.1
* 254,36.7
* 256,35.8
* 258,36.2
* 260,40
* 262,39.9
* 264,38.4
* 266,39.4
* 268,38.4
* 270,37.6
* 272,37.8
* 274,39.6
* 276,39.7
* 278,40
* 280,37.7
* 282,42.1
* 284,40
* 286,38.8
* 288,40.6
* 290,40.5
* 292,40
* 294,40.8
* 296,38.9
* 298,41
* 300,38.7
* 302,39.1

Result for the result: 0.142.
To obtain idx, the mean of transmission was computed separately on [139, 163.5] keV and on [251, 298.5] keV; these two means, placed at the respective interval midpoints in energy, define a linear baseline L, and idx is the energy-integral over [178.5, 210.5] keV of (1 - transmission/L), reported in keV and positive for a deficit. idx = 5.2 keV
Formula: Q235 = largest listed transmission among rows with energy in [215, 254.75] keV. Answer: 38.8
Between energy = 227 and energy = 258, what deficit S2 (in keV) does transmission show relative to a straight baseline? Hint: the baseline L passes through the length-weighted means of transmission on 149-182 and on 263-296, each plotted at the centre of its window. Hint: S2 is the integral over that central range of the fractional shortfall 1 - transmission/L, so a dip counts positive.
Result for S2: 1.96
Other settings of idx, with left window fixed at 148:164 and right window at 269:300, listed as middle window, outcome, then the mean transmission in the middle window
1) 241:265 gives 1.6 keV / 36.4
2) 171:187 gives 0.5 keV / 36.1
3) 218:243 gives 2.1 keV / 35.2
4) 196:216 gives 4.8 keV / 28.7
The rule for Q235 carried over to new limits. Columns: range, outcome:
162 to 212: 39.4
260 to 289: 42.1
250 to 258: 37.1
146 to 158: 39.8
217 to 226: 34.9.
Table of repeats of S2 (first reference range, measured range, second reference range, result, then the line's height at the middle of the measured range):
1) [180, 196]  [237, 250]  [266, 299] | 0.6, 37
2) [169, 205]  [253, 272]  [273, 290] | 0.3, 38.6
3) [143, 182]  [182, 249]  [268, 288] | 9.3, 37.8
